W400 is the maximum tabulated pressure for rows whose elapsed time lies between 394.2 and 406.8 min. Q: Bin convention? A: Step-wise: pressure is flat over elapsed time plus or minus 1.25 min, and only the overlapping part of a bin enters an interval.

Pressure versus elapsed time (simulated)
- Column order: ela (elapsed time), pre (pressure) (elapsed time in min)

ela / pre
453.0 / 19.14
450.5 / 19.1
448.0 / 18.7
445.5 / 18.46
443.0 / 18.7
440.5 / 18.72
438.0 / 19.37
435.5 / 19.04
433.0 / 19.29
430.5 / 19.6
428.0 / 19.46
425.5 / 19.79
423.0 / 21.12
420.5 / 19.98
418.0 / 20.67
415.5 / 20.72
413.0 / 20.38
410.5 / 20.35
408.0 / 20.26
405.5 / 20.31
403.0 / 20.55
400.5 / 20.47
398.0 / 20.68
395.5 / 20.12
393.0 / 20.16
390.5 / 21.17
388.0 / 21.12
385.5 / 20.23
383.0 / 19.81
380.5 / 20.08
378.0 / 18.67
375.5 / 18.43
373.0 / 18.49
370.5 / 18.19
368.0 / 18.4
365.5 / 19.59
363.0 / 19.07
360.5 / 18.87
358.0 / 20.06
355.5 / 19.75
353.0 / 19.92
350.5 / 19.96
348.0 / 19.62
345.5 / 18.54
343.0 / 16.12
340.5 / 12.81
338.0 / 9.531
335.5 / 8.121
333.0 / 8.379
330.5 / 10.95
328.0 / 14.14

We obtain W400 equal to 20.68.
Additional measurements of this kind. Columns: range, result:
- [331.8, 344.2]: 16.12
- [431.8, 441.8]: 19.37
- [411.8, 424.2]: 21.12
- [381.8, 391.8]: 21.17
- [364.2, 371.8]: 19.59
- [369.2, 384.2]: 20.08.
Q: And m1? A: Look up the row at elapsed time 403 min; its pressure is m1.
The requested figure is 20.55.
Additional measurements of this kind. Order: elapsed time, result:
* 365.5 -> 19.59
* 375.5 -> 18.43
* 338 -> 9.531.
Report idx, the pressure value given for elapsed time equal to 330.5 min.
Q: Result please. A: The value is 10.95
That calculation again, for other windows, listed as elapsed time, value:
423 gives 21.12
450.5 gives 19.1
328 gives 14.14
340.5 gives 12.81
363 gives 19.07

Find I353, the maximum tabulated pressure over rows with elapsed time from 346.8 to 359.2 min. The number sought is 20.06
